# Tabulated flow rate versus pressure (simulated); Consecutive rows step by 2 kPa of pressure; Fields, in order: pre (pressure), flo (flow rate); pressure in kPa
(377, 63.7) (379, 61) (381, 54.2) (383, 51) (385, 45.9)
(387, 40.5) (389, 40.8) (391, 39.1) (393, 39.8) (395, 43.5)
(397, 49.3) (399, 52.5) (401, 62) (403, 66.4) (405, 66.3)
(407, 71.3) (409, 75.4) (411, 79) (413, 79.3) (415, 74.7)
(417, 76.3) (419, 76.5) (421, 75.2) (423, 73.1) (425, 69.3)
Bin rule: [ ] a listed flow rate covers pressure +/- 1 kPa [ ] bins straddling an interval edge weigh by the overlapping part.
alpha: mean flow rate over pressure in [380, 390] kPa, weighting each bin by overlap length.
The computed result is 46.5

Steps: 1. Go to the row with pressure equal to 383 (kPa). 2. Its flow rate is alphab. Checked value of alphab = 51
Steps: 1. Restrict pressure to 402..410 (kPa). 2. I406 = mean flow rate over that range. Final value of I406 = 69.8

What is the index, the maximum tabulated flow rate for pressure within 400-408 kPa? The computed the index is 71.3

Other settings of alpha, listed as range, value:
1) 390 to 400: 44.8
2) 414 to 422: 75.7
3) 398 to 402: 57.2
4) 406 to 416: 75.9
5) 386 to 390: 40.6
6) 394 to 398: 46.4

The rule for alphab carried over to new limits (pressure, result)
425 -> 69.3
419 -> 76.5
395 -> 43.5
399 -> 52.5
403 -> 66.4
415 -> 74.7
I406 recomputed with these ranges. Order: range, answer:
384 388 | 43.2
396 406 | 59.3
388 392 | 40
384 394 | 41.2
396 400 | 50.9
